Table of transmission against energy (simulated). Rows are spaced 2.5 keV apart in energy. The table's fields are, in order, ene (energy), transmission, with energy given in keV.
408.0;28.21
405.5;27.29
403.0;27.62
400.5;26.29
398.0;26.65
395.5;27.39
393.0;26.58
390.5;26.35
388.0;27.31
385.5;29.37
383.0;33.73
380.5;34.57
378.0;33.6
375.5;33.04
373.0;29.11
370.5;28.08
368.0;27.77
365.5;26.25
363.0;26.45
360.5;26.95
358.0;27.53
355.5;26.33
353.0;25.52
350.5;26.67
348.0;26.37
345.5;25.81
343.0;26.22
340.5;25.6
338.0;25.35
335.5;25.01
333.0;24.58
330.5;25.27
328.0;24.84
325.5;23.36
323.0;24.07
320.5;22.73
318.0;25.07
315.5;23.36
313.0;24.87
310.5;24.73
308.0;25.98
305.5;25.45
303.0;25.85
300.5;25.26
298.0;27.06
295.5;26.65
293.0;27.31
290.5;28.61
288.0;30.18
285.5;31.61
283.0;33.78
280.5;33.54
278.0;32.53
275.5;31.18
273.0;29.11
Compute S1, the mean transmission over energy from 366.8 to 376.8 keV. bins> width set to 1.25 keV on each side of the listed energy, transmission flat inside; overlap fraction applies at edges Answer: 29.5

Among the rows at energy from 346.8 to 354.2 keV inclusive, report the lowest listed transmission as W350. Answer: 25.52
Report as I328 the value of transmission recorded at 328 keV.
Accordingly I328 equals 24.84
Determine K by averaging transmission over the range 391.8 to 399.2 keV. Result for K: 26.9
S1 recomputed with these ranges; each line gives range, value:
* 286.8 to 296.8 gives 28.2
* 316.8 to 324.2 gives 23.9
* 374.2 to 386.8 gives 32.8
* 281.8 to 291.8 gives 31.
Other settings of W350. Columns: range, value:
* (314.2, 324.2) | 22.73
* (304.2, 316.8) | 23.36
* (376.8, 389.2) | 27.31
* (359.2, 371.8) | 26.25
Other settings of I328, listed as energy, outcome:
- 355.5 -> 26.33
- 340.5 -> 25.6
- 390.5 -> 26.35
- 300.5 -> 25.26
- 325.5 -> 23.36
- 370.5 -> 28.08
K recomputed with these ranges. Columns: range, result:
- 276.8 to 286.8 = 32.9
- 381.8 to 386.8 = 31.5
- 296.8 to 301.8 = 26.1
